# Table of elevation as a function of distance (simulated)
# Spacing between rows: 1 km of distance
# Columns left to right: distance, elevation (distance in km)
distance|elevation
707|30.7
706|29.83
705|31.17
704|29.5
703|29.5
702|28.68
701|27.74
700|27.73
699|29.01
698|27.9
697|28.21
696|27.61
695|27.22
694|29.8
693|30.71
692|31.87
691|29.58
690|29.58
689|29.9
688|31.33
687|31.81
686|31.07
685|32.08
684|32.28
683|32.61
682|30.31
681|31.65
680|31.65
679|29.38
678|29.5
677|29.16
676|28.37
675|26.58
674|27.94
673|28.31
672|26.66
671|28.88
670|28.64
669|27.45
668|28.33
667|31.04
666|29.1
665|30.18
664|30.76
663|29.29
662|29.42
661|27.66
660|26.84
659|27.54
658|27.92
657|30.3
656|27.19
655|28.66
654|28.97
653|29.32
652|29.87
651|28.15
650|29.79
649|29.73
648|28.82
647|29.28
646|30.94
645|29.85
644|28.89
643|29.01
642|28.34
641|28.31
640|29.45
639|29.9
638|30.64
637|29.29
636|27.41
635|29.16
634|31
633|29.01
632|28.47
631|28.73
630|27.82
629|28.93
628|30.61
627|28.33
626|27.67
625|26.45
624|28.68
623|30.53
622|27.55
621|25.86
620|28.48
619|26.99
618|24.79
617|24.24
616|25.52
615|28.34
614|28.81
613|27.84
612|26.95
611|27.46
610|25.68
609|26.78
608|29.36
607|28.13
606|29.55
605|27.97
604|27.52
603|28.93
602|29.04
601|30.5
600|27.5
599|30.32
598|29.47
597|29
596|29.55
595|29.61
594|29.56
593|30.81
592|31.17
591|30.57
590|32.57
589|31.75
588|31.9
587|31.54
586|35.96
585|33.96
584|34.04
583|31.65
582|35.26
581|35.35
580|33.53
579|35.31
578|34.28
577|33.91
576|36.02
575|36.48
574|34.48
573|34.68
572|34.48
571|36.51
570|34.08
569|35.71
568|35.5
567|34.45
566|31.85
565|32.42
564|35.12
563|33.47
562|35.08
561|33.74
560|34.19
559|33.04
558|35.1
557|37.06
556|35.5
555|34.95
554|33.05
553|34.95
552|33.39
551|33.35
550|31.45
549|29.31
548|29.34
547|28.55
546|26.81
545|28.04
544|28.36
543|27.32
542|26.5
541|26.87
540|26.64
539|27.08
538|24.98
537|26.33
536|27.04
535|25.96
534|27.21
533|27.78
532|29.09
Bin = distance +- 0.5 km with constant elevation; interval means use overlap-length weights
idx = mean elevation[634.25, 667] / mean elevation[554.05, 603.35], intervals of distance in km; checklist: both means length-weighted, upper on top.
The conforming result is 0.9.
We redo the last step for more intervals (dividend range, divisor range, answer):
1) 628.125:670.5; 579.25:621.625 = 0.98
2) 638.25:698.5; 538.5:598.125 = 0.90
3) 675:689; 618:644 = 1.07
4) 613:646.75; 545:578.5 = 0.85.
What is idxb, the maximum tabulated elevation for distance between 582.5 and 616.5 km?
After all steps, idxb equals 35.96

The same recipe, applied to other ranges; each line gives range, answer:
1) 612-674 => 31.04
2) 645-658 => 30.94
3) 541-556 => 35.5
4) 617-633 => 30.61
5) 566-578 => 36.51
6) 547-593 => 37.06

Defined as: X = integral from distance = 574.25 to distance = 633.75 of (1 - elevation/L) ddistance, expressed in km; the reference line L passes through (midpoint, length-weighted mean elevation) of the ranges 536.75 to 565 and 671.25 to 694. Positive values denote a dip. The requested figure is 1.6 km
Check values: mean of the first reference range 31.1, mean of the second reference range 30.1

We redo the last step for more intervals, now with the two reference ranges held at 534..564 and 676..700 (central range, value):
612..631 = 1.7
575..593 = -1.8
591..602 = 0.2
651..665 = 0.7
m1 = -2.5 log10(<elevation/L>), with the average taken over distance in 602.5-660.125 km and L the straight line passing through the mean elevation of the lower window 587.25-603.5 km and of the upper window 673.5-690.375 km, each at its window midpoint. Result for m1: 0.068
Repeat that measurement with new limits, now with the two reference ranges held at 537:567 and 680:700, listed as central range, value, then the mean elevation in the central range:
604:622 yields 0.13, 27.2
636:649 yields 0.05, 29.3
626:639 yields 0.06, 29.1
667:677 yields 0.08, 28.1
